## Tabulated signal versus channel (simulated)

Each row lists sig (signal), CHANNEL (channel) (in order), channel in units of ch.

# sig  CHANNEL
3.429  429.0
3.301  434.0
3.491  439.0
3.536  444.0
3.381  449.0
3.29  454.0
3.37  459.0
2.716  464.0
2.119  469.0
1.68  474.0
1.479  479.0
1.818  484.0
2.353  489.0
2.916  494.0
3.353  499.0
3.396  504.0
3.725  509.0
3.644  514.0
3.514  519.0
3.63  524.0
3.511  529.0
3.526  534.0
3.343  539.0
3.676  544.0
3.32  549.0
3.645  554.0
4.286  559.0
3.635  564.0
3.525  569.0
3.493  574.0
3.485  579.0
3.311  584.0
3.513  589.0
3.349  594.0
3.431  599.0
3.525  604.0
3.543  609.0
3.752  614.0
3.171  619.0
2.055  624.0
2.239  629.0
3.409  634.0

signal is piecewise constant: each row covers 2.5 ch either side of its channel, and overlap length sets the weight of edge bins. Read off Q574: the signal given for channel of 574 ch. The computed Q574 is 3.493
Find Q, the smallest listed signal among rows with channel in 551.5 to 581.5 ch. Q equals 3.485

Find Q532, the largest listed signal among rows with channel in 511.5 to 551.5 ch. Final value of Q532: 3.676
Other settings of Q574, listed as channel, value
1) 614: 3.752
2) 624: 2.055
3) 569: 3.525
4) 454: 3.29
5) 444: 3.536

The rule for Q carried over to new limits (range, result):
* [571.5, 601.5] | 3.311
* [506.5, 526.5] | 3.514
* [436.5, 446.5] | 3.491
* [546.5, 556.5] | 3.32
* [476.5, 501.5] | 1.479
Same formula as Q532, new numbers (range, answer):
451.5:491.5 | 3.37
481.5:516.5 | 3.725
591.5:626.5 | 3.752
